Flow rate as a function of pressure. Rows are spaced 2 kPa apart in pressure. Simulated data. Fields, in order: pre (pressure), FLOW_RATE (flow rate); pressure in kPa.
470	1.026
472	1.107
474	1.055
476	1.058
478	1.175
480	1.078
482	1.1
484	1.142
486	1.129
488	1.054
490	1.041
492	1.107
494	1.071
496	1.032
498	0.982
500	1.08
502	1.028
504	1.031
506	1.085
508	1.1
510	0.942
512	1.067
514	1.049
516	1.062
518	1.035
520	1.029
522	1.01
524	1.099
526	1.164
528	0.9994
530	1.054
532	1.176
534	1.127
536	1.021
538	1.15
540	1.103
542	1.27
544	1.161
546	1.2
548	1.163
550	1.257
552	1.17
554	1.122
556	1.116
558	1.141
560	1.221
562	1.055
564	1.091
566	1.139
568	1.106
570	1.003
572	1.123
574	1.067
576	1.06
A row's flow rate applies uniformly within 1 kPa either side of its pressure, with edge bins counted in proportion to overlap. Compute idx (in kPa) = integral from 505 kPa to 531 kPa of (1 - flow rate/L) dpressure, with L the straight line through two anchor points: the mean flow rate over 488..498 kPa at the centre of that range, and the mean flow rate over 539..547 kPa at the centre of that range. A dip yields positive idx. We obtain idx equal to 1.5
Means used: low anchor 1.05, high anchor 1.18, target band 1.05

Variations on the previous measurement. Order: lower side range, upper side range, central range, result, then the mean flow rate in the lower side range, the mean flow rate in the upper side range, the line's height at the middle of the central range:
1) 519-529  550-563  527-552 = -0.9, 1.06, 1.15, 1.1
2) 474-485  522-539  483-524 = 1.7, 1.11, 1.09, 1.1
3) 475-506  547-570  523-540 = 0.2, 1.07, 1.14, 1.11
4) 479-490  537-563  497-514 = 1.2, 1.1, 1.16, 1.12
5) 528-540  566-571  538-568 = -2.0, 1.1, 1.07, 1.08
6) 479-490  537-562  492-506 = 0.8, 1.1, 1.17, 1.11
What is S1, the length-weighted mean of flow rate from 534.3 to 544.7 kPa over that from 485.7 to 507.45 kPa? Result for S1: 1.1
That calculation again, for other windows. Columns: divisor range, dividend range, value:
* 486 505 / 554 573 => 1.06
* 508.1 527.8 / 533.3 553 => 1.11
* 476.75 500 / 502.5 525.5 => 0.97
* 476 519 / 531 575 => 1.07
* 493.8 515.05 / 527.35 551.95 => 1.10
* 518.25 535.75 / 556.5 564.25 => 1.05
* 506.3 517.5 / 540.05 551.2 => 1.15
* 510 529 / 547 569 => 1.09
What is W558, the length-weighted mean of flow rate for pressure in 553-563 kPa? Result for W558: 1.13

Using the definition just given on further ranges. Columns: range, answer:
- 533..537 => 1.07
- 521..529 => 1.07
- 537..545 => 1.17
